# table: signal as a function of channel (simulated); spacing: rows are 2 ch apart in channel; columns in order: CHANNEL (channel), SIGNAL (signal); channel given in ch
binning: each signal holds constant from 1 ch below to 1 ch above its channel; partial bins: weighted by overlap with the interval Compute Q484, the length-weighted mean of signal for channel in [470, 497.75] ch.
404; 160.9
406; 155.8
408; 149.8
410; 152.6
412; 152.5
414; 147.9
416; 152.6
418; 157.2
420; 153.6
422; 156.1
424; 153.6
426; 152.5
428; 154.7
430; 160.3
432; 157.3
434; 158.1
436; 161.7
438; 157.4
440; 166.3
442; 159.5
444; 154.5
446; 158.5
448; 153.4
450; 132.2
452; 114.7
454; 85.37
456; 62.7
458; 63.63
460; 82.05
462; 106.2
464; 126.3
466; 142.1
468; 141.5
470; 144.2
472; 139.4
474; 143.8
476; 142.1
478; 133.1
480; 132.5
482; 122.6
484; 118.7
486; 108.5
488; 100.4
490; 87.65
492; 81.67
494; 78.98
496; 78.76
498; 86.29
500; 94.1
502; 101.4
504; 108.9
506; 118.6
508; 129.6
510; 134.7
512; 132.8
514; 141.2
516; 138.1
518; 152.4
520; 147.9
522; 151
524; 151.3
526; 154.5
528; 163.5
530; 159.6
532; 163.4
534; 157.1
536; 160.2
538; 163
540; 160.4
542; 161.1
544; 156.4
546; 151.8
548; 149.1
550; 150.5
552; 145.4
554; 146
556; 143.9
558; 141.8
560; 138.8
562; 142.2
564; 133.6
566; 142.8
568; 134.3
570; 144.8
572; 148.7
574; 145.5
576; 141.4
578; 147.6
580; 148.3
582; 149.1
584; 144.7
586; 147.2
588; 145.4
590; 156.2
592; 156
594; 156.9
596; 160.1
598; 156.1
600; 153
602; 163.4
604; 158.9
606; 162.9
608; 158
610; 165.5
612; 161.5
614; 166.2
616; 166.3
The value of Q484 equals 113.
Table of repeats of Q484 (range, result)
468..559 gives 134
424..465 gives 134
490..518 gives 110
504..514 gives 128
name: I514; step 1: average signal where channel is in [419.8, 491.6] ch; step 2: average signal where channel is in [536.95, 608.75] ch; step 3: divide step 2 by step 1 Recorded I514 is 1.1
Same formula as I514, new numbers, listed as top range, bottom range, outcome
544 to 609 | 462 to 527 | 1.21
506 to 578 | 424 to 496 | 1.15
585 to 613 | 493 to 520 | 1.35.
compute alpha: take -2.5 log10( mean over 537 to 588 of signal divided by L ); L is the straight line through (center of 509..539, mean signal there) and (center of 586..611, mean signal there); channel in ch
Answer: 0.05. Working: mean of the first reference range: 151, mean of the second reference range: 157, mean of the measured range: 147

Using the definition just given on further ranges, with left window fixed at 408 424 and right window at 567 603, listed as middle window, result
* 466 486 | 0.134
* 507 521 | 0.087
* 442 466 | 0.297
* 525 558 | -0.030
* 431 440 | -0.047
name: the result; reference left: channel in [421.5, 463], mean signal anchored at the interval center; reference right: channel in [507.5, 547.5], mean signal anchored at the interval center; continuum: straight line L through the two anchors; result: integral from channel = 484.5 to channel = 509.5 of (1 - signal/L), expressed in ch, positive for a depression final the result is 8.0 ch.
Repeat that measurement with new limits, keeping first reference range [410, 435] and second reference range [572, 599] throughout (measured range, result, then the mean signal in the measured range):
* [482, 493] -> 3.7 ch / 101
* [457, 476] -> 3.9 ch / 122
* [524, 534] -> -0.5 ch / 159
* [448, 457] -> 2.9 ch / 105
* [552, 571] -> 1.2 ch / 141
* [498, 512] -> 3.5 ch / 114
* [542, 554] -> 0.0 ch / 151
